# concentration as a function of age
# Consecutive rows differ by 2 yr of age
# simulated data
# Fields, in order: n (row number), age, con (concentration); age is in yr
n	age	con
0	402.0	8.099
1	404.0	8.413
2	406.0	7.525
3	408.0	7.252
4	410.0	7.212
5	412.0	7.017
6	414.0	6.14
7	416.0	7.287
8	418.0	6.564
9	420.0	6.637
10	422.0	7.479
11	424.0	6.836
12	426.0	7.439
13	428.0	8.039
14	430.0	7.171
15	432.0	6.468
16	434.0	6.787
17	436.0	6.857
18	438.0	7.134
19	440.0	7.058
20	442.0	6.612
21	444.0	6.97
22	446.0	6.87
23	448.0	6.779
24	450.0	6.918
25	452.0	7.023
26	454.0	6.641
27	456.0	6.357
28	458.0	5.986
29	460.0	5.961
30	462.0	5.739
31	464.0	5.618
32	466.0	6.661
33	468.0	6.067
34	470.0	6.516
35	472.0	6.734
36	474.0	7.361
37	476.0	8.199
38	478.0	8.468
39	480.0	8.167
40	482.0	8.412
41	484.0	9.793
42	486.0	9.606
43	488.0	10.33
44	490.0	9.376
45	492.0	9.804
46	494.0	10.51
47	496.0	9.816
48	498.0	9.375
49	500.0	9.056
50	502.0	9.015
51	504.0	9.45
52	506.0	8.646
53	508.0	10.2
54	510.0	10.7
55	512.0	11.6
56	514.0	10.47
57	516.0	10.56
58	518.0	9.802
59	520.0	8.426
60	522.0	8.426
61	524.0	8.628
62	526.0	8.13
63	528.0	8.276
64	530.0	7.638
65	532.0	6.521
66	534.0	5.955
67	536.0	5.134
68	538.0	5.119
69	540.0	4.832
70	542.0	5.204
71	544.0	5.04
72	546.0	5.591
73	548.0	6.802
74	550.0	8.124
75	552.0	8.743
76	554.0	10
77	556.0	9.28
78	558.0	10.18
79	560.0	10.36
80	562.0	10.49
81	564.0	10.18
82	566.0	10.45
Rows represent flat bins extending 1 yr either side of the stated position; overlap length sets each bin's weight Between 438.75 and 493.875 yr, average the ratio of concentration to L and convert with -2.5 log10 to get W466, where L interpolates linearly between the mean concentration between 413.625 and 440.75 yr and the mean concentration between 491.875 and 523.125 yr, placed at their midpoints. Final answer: 0.13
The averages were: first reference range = 7.01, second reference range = 9.73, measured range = 7.46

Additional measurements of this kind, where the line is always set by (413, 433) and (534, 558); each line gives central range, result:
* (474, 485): -0.22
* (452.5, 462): 0.12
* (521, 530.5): -0.20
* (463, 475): 0.07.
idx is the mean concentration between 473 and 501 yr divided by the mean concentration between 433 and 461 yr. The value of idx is 1.37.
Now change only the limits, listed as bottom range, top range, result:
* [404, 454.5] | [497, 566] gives 1.20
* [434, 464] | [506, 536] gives 1.33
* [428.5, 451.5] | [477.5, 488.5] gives 1.32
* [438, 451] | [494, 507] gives 1.35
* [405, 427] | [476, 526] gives 1.35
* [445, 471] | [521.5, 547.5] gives 1.01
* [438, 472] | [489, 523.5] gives 1.49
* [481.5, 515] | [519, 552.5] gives 0.70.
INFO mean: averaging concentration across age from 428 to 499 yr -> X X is 7.55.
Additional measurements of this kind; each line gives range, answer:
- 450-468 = 6.28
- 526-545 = 6.08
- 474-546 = 8.48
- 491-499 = 9.88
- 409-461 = 6.86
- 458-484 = 7.06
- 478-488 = 9.08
